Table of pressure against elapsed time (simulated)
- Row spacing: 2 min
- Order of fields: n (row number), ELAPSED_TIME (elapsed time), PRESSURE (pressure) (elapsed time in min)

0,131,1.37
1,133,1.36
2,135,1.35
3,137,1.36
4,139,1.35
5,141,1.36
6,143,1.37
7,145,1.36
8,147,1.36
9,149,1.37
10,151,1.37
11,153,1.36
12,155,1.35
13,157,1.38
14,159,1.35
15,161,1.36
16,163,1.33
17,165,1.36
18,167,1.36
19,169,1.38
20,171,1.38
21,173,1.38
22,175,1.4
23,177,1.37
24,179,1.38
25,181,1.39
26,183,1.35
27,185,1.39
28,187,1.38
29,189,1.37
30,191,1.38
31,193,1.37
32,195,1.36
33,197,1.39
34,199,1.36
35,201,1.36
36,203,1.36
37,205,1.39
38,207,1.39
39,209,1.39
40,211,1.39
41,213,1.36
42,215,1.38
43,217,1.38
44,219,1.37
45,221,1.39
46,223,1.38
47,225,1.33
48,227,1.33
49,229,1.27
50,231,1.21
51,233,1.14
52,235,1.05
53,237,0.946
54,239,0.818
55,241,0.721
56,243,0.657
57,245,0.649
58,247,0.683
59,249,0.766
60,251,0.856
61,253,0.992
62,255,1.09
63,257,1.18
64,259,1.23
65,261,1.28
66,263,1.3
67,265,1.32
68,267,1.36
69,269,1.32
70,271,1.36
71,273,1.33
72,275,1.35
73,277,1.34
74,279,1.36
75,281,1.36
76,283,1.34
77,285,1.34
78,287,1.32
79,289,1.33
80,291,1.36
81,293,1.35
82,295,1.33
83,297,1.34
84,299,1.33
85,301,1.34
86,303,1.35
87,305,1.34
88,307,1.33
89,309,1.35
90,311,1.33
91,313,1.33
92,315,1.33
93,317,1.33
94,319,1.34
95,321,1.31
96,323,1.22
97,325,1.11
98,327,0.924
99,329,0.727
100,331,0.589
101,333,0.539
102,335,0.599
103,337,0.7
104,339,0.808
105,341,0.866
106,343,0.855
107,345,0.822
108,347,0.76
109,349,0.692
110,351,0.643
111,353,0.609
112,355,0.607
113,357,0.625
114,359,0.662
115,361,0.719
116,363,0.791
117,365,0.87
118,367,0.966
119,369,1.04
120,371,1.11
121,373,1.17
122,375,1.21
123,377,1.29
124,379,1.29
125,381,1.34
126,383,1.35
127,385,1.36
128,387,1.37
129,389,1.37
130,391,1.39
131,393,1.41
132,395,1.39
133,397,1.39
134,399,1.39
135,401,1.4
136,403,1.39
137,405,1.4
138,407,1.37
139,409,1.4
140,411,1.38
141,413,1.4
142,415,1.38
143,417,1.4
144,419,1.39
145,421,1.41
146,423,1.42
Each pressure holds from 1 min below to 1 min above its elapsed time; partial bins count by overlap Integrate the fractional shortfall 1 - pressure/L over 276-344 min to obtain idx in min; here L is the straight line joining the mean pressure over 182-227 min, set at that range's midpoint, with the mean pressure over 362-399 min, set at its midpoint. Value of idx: 6.5 min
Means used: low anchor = 1.37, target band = 1.17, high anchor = 1.23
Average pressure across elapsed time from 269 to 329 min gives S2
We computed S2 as 1.3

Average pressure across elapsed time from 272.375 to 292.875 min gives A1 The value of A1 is 1.34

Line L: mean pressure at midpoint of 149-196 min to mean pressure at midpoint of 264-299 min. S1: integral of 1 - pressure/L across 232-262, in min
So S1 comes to 9.2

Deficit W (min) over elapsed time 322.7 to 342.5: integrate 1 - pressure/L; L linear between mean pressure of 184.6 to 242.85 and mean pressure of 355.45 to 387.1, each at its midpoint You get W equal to 5.6 min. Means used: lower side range 1.28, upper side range 1.06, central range 0.795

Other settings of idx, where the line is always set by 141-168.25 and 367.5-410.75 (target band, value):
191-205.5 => -0.2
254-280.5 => 0.9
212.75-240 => 2.3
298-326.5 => 0.7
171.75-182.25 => -0.2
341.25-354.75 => 6.1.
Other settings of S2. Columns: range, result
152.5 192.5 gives 1.37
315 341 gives 0.946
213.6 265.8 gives 1.11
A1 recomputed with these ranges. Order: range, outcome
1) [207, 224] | 1.38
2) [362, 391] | 1.19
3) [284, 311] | 1.34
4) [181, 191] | 1.38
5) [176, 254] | 1.22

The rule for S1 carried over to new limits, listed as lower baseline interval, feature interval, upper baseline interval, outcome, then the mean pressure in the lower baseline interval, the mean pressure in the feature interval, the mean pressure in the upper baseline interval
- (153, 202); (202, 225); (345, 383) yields -1.7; 1.37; 1.38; 0.92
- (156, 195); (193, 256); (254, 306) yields 8.3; 1.37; 1.17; 1.32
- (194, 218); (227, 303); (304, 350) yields 0.6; 1.38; 1.18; 1.01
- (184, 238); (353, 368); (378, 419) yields 6.9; 1.33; 0.739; 1.38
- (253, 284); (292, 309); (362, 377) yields -1.8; 1.29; 1.34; 1.04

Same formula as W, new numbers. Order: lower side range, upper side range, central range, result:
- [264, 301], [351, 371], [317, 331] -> -0.5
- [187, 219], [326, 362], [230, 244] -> 3.3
